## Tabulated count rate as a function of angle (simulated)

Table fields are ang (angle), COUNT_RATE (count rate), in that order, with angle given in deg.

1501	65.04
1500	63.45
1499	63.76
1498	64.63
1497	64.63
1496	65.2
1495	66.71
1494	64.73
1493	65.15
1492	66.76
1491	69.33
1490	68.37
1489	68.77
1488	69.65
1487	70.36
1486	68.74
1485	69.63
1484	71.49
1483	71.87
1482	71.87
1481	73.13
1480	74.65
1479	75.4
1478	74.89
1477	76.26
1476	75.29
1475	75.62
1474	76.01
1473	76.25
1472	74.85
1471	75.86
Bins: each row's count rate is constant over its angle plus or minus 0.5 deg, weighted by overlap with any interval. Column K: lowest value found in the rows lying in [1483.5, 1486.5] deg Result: 68.74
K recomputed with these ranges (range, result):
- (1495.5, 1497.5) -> 64.63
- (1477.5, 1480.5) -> 74.65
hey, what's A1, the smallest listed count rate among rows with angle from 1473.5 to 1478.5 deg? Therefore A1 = 74.89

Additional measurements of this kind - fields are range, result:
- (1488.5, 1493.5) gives 65.15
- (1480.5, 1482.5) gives 71.87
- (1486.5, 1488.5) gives 69.65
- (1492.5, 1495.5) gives 64.73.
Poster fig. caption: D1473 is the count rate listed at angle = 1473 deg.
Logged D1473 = 76.25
